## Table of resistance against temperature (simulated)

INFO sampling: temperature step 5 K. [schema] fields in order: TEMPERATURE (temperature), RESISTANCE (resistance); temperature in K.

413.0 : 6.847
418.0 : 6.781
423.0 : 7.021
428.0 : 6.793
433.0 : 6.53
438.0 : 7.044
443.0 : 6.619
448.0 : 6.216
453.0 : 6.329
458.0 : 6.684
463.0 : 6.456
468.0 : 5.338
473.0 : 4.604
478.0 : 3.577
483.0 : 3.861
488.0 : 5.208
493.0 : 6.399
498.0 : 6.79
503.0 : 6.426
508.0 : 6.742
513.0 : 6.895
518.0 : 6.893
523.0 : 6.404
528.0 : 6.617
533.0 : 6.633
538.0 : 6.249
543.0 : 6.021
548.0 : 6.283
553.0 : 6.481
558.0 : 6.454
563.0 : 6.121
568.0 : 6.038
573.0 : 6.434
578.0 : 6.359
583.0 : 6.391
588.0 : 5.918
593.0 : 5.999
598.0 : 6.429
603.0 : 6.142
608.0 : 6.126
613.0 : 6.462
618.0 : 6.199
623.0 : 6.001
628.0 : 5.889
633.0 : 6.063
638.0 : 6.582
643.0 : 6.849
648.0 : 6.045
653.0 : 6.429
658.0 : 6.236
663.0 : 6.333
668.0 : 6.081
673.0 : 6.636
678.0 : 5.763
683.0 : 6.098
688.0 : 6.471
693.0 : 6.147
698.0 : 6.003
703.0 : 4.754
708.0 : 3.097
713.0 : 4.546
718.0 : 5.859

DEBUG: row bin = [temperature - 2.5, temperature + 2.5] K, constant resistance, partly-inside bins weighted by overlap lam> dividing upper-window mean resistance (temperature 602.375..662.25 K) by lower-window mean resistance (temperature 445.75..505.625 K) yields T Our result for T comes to 1.11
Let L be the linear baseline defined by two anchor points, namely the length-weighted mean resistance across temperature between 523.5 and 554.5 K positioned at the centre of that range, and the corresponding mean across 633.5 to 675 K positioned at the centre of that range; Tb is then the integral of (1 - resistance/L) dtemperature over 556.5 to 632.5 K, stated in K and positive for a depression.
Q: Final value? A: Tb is 2.25 K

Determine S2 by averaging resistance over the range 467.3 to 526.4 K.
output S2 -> 5.79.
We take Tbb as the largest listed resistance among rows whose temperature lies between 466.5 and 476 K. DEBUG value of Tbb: 5.338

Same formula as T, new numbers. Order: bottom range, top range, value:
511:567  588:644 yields 0.96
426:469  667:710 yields 0.88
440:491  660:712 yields 1.04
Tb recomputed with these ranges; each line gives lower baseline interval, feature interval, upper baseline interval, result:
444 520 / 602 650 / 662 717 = -4.52 K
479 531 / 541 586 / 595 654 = -0.58 K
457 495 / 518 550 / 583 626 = -4.42 K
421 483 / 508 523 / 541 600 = -1.60 K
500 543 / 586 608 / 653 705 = 0.73 K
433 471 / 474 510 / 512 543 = 5.32 K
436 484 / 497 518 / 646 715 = -3.68 K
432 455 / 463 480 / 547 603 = 4.38 K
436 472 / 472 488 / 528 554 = 5.50 K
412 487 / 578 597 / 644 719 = -0.92 K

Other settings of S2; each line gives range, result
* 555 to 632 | 6.2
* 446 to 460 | 6.41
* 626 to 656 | 6.32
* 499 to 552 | 6.52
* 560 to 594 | 6.19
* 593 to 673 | 6.26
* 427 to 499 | 5.86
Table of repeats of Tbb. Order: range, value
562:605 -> 6.434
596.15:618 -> 6.462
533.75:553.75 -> 6.481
